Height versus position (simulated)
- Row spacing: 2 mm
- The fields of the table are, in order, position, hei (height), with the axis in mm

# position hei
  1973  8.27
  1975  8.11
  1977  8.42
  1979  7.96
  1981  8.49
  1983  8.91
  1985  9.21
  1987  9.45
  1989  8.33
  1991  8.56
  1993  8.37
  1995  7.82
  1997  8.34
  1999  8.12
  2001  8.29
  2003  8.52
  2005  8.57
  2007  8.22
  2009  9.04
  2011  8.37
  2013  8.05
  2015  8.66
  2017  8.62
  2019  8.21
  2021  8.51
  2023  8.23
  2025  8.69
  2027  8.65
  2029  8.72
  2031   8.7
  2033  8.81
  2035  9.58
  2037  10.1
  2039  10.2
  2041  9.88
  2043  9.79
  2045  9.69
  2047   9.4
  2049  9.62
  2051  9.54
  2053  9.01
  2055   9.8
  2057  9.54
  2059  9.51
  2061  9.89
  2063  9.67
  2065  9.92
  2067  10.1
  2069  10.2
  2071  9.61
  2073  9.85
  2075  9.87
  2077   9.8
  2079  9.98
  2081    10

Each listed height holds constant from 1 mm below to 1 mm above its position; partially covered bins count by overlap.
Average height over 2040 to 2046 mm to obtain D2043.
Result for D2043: 9.79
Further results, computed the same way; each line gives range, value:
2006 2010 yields 8.63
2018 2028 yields 8.46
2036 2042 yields 10.1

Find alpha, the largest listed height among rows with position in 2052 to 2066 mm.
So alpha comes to 9.92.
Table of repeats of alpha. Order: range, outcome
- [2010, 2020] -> 8.66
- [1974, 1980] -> 8.42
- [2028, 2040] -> 10.2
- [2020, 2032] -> 8.72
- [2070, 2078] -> 9.87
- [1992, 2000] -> 8.37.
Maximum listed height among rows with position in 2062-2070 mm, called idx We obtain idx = 10.2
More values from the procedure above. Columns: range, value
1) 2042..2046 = 9.79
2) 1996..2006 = 8.57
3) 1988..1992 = 8.56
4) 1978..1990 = 9.45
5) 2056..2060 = 9.54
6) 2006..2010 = 9.04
